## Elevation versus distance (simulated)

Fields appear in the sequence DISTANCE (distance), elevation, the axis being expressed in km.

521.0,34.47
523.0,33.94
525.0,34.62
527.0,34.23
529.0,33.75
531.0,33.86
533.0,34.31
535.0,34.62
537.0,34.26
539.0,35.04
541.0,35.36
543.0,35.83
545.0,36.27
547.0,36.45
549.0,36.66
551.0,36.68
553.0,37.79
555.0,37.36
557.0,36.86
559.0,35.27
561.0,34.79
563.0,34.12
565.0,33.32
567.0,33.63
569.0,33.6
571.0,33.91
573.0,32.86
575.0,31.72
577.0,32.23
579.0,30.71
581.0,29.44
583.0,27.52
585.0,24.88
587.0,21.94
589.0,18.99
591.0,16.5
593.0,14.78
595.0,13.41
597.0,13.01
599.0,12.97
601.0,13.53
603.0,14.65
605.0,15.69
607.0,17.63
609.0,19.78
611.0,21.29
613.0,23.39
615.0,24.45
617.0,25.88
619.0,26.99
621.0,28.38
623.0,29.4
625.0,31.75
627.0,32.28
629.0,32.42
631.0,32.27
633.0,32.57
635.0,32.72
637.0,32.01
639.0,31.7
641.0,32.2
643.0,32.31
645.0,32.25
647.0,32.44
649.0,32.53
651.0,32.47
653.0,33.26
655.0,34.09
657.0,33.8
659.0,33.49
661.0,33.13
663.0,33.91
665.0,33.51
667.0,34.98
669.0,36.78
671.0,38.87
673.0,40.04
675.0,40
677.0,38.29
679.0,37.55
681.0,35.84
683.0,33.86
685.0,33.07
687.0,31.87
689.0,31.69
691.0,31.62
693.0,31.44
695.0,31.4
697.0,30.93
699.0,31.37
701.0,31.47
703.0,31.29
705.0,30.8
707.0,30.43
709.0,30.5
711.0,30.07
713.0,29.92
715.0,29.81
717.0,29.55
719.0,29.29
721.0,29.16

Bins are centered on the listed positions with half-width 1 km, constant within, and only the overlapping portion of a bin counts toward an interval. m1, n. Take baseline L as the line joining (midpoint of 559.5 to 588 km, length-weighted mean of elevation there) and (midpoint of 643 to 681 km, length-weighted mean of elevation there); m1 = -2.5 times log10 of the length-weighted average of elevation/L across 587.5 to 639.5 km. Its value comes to 0.38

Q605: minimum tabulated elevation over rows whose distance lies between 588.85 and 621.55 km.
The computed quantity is 12.97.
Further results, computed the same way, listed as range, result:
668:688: 31.87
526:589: 18.99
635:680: 31.7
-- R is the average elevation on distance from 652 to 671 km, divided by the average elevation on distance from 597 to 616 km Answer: 1.92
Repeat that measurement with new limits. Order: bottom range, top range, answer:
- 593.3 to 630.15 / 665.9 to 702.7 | 1.57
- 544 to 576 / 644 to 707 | 0.96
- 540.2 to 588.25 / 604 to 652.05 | 0.86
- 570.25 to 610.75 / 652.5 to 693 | 1.61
